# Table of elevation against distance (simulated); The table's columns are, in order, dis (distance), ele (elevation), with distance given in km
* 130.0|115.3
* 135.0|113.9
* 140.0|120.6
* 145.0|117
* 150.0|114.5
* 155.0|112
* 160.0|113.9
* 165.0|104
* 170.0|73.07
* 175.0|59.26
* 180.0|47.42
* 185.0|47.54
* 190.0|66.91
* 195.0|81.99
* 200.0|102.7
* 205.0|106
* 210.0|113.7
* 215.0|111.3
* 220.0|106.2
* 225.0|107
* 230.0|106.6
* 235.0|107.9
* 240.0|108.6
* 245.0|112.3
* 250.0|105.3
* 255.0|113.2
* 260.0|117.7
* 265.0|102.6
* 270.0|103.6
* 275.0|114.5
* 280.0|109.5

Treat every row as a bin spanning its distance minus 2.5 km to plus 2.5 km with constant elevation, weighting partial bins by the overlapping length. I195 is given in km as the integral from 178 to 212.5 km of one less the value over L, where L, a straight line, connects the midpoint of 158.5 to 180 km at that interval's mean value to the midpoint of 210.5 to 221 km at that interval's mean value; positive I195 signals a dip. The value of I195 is 6.2 km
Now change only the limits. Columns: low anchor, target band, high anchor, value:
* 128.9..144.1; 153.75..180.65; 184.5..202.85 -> 3.06 km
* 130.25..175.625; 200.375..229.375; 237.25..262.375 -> 0.27 km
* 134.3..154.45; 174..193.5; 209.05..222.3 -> 9.76 km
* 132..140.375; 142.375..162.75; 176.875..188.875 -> -4.79 km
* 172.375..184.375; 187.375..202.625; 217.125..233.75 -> -2.41 km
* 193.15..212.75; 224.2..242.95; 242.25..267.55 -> -0.16 km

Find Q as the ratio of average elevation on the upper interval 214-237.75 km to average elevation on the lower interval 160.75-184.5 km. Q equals 1.49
